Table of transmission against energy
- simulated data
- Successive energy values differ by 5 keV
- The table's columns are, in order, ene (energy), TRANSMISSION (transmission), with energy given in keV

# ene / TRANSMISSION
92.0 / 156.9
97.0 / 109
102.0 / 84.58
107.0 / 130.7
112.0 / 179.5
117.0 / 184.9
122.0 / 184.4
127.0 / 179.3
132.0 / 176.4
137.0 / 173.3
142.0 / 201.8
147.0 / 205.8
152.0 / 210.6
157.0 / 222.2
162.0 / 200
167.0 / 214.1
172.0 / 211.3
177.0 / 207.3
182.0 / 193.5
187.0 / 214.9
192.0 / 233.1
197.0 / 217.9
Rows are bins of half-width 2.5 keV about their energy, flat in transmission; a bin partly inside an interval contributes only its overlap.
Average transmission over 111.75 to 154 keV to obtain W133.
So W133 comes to 189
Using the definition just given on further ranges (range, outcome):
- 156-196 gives 212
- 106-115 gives 161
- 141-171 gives 210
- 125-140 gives 177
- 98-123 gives 148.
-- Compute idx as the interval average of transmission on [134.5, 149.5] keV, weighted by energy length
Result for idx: 194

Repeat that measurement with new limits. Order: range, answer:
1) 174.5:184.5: 200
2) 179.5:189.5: 204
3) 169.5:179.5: 209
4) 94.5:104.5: 96.8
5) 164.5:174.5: 213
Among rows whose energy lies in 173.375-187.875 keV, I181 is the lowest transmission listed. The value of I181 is 193.5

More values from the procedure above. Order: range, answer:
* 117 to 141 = 173.3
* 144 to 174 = 200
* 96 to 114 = 84.58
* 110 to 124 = 179.5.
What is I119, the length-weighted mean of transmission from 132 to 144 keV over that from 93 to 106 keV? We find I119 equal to 1.7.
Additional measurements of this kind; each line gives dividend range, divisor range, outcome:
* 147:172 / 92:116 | 1.59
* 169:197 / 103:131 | 1.27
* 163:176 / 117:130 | 1.16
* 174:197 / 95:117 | 1.60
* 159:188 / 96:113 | 1.68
